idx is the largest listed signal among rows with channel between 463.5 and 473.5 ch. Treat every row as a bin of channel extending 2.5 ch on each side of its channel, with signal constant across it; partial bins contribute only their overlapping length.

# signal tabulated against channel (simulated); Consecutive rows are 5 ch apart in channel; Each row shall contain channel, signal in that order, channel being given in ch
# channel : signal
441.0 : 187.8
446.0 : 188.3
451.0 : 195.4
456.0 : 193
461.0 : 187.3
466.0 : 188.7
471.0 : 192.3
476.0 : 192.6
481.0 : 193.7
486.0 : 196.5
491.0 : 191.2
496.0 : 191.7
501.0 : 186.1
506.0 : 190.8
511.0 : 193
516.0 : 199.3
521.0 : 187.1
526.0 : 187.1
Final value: 192.3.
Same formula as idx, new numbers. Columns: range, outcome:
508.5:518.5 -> 199.3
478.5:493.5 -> 196.5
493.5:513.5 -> 193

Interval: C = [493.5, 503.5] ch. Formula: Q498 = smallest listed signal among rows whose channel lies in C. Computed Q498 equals 186.1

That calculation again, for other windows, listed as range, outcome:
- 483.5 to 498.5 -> 191.2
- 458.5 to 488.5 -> 187.3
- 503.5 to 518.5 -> 190.8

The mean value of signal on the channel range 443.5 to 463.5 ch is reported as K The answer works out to 191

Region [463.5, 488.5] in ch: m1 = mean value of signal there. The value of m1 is 193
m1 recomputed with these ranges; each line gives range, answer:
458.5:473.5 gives 189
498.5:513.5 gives 190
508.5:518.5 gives 196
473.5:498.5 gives 193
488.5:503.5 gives 190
